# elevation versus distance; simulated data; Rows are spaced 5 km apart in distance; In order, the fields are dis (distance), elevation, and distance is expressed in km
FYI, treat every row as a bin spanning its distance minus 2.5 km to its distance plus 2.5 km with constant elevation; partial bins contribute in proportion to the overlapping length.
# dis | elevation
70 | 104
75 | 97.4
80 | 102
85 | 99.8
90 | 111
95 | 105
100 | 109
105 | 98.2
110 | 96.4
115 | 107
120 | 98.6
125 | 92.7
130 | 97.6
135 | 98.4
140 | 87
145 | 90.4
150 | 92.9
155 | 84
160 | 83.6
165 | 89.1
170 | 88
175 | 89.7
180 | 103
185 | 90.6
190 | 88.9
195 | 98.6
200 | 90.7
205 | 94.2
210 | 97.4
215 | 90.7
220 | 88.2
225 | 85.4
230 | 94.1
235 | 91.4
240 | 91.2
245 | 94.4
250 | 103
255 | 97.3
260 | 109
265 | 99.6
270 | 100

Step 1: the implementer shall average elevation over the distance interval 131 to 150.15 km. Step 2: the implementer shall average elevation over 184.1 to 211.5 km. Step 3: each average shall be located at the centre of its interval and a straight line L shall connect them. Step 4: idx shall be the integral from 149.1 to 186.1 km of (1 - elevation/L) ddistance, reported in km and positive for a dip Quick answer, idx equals 1.18 km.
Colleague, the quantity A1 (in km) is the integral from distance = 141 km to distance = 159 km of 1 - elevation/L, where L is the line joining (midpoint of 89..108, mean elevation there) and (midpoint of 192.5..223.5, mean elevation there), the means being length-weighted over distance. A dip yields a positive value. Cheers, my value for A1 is 2.0 km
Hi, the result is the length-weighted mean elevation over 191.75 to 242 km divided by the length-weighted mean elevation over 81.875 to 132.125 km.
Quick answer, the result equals 0.9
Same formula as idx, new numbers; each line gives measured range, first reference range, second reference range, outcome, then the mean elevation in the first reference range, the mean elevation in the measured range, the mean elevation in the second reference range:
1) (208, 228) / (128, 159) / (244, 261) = 1.51 km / 91.2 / 90.3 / 101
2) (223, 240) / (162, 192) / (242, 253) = 1.09 km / 91.5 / 90.6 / 98.3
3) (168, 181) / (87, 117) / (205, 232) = 0.48 km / 104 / 92.7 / 91.4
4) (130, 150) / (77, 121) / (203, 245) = 1.33 km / 103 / 92.8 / 91.7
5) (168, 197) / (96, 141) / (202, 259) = 0.86 km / 98.9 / 93.1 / 93.8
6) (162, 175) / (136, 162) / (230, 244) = 0.08 km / 88.3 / 88.6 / 92.1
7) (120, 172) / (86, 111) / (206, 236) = 4.41 km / 104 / 90.8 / 91.3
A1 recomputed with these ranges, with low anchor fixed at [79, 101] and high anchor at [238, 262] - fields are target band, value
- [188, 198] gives 0.7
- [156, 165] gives 1.5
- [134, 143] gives 1.0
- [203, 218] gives 1.0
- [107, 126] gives 0.9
